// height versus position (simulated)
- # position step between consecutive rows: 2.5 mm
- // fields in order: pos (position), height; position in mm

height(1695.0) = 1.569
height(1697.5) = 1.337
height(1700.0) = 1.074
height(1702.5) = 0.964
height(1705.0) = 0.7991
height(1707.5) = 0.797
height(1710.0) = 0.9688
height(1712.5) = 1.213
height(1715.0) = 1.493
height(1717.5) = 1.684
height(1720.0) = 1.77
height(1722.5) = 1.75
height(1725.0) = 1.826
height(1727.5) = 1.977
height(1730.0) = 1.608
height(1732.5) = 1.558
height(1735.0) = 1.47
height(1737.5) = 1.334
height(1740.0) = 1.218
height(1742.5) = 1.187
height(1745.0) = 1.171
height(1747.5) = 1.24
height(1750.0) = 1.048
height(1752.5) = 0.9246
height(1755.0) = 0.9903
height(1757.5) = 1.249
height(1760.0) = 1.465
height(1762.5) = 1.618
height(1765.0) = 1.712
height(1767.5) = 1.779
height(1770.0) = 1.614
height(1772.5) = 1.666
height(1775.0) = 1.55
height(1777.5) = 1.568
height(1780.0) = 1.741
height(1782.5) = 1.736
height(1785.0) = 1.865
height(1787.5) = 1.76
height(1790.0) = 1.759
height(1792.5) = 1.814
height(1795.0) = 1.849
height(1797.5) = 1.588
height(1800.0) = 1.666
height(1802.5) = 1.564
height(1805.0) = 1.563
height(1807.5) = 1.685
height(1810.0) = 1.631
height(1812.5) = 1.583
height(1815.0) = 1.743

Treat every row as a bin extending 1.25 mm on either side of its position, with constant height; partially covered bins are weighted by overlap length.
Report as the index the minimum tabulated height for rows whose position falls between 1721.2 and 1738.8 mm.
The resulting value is 1.334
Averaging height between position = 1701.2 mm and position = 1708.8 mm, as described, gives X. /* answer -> 0.856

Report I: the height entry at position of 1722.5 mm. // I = 1.75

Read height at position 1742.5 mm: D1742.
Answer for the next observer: 1.187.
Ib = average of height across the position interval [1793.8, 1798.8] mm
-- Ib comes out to 1.72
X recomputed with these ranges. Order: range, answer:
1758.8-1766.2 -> 1.6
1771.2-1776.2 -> 1.61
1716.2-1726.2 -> 1.76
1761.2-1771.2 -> 1.68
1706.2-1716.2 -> 1.11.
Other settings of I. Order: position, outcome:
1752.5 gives 0.9246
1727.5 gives 1.977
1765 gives 1.712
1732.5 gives 1.558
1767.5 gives 1.779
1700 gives 1.074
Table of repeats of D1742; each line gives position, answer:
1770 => 1.614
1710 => 0.9688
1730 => 1.608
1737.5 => 1.334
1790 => 1.759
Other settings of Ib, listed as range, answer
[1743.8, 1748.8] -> 1.2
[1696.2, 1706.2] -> 1.05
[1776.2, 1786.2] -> 1.73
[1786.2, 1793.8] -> 1.78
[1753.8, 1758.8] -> 1.12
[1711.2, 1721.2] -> 1.54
